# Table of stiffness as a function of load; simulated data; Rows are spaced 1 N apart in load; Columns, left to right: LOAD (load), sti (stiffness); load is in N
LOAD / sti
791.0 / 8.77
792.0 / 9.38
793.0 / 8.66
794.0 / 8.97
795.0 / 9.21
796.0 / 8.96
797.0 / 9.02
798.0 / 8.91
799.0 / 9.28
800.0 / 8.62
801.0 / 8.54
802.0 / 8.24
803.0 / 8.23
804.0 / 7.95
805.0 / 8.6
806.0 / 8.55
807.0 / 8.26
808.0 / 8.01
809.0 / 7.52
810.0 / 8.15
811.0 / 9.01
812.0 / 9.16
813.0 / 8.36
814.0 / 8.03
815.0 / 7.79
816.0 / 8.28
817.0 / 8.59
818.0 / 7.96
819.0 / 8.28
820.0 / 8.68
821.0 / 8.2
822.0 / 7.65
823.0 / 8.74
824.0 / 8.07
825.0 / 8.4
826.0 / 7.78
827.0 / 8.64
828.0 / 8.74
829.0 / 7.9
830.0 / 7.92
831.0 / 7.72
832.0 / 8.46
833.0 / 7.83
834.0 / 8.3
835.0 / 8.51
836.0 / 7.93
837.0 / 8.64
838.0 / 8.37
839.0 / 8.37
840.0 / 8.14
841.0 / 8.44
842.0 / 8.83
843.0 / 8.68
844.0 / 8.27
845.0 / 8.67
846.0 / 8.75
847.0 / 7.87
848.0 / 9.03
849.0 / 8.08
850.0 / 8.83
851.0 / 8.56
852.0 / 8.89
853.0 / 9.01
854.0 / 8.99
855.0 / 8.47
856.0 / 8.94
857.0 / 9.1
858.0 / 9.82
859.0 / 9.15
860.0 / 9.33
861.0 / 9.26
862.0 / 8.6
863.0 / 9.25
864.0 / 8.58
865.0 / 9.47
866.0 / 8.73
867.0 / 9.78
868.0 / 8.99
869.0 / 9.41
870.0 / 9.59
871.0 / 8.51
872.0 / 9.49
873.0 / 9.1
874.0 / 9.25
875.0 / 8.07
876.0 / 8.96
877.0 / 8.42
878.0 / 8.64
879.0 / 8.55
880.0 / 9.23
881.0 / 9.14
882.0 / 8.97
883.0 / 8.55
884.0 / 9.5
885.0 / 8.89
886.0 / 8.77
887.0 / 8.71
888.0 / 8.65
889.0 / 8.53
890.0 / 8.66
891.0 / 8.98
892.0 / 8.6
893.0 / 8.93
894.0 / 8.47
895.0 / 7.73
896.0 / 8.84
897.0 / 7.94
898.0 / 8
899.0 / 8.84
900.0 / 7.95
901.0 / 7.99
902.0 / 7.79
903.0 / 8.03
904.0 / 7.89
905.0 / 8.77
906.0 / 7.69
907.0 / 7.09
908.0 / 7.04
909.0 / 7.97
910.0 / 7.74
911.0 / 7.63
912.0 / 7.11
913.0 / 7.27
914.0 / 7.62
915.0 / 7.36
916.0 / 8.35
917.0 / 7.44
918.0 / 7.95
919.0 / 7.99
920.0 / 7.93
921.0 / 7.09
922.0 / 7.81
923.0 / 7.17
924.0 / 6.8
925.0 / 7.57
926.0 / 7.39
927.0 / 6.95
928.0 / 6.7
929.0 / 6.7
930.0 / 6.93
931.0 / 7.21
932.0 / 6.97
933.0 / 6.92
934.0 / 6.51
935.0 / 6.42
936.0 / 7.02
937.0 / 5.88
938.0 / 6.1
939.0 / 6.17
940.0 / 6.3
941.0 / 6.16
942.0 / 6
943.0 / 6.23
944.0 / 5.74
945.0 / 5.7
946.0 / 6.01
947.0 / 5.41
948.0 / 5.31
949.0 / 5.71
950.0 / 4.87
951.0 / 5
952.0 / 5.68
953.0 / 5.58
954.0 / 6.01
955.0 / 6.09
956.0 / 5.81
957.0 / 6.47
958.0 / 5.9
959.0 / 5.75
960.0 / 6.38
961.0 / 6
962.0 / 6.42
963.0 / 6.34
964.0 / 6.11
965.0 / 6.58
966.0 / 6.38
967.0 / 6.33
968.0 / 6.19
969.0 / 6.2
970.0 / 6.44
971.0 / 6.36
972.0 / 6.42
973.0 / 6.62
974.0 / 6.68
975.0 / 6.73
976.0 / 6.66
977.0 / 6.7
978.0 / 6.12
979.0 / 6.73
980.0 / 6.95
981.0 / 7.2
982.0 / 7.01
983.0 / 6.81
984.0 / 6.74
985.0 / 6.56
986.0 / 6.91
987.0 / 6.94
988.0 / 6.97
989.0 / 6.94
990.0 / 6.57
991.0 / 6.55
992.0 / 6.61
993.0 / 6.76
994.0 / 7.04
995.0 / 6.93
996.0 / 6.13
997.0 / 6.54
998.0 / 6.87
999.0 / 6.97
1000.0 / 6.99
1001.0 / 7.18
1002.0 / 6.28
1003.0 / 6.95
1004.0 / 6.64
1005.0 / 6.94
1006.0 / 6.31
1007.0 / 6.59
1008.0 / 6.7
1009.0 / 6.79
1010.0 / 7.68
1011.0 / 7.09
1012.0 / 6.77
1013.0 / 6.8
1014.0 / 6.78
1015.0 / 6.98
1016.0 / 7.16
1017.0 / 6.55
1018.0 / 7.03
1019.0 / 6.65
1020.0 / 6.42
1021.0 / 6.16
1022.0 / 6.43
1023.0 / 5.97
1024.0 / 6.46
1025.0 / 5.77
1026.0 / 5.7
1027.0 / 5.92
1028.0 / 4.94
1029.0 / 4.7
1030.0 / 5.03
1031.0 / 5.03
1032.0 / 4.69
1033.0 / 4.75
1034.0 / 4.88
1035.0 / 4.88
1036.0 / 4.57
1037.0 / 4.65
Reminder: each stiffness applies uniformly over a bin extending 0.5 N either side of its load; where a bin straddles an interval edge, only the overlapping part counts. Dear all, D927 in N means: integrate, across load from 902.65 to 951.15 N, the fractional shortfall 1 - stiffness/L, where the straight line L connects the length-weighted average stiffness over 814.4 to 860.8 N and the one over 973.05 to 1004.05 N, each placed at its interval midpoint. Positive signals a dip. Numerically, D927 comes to 3.74 N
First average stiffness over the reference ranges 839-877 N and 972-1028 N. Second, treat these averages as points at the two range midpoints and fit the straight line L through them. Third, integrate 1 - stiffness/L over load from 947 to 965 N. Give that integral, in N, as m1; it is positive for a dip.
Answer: 3.7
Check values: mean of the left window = 8.88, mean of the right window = 6.67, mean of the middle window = 5.86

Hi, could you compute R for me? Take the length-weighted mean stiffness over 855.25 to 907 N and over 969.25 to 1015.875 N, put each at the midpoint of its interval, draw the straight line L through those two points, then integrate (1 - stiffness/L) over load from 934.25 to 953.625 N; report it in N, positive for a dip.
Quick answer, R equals 4.5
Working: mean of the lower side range 8.75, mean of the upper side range 6.76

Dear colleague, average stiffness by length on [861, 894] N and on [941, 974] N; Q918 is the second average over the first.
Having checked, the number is 0.67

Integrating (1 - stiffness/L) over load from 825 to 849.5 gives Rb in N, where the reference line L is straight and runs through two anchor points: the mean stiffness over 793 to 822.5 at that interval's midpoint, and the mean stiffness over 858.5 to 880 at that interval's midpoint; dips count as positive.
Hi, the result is 1.1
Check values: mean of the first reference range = 8.45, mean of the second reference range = 9.01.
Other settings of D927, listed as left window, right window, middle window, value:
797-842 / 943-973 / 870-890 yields -4.2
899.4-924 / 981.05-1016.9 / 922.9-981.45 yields 7.6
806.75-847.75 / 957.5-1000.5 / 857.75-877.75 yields -3.2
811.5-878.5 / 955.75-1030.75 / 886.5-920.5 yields -1.1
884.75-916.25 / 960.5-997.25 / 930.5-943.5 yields 1.7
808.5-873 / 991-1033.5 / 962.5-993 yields 1.0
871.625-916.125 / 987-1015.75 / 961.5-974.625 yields 1.6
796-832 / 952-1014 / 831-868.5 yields -3.5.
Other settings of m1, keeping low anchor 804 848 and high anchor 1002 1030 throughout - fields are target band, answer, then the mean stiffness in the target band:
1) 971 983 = 0.2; 6.7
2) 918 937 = 0.5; 7.11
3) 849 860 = -1.3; 8.95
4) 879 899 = -2.6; 8.69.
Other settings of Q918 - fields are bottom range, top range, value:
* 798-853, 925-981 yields 0.75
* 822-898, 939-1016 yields 0.74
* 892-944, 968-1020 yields 0.91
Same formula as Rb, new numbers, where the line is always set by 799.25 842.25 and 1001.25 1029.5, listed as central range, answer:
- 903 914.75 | -0.3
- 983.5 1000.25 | -0.2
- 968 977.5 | 0.5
